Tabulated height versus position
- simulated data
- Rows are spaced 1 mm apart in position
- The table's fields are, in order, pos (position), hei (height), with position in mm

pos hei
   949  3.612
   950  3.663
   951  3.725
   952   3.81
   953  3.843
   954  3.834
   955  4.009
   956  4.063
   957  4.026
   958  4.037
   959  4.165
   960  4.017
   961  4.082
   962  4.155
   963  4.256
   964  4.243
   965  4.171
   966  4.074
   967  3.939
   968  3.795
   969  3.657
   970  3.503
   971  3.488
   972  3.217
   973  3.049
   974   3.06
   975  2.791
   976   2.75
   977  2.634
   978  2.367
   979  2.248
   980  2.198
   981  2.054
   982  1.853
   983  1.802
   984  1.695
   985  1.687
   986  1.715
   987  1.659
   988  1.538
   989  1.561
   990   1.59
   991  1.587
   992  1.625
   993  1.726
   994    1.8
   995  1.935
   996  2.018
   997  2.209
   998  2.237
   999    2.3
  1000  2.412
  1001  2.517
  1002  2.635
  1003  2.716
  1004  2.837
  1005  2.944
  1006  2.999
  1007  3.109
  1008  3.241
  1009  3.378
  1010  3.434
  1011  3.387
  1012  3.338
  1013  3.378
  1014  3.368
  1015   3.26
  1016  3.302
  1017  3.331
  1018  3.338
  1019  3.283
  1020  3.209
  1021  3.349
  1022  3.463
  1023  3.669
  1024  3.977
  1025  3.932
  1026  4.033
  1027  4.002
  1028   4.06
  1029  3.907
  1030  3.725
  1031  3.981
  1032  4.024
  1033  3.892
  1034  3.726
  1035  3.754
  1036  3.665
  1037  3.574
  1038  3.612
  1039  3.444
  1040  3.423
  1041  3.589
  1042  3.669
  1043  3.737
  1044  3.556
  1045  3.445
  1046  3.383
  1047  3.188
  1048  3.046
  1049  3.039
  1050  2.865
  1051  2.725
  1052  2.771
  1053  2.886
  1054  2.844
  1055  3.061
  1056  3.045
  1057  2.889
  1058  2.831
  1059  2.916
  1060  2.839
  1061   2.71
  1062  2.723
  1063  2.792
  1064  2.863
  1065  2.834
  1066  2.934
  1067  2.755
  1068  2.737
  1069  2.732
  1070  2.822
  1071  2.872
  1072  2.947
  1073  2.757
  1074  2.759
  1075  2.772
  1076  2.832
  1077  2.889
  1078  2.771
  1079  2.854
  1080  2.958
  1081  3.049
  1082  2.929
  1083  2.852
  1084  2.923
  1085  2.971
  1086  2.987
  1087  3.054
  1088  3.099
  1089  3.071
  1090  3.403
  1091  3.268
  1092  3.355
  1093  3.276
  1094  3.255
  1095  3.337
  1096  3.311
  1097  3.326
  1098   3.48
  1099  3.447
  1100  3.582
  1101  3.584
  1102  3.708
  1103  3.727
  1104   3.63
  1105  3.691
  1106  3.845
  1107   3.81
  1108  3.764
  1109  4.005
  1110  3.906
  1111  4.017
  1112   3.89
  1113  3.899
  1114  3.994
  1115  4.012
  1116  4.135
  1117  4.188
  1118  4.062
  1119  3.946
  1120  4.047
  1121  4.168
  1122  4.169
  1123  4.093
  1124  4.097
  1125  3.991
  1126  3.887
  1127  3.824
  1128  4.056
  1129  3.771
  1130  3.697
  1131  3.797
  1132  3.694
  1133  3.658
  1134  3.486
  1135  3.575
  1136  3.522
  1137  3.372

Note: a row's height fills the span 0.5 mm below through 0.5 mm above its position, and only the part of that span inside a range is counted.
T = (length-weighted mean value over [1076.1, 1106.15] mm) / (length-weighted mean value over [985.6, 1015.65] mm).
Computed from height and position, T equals 1.3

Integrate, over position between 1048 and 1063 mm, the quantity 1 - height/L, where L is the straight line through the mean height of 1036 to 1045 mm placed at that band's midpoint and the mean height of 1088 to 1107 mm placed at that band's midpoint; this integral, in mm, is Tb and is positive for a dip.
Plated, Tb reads 2.8 mm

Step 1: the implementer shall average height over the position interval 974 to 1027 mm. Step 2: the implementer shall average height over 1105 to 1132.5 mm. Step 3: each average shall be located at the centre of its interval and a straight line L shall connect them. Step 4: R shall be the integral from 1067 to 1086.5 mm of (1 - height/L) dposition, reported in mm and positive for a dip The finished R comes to 3.5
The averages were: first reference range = 2.66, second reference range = 3.95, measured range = 2.86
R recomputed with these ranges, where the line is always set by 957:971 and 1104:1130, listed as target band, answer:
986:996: 5.8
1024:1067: 6.9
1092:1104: 1.5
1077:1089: 3.1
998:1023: 5.5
